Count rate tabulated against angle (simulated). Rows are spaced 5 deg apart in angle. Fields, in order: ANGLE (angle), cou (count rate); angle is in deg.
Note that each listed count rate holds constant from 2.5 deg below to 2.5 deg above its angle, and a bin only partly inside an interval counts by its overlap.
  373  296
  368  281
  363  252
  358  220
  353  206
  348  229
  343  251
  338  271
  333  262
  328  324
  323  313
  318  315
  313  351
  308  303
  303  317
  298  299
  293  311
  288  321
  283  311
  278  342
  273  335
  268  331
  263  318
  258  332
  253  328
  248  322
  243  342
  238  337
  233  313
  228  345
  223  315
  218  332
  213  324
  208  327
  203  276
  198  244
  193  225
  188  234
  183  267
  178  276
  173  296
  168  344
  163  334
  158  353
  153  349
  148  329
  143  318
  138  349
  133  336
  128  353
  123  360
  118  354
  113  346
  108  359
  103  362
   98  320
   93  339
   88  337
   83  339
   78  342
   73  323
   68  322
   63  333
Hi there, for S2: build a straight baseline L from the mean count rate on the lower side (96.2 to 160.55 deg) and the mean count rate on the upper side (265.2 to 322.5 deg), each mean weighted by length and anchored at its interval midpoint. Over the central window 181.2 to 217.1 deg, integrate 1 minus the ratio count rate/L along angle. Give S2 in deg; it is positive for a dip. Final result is 6.5 deg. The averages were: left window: 345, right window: 321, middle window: 274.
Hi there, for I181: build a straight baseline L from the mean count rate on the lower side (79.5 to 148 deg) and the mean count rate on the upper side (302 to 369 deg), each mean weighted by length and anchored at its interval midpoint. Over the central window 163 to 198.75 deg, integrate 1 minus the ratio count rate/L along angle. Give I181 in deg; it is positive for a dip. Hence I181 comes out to 5.4 deg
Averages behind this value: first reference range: 343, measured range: 275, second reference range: 277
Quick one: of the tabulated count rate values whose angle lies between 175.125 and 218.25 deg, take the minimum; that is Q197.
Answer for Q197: 225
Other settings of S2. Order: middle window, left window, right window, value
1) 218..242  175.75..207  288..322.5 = -4.5 deg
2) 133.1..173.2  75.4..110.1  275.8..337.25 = -0.3 deg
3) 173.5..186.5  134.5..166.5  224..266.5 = 2.5 deg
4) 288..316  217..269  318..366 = -2.7 deg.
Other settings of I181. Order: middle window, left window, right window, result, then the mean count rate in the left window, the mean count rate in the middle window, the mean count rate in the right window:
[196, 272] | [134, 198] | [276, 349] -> -4.1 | 304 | 320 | 303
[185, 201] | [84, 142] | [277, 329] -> 4.7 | 346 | 237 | 318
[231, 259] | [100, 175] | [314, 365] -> -2.5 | 343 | 329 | 267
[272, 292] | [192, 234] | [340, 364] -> -4.4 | 302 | 325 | 231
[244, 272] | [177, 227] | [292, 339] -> -3.0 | 284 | 328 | 308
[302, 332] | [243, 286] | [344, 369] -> -4.6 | 328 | 318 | 236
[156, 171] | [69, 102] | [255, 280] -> -0.4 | 334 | 342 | 331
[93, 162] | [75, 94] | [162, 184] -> -5.0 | 339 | 345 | 304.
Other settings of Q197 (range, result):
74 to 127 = 320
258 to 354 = 206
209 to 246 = 313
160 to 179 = 276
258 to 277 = 318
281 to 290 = 311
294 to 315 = 299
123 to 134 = 336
